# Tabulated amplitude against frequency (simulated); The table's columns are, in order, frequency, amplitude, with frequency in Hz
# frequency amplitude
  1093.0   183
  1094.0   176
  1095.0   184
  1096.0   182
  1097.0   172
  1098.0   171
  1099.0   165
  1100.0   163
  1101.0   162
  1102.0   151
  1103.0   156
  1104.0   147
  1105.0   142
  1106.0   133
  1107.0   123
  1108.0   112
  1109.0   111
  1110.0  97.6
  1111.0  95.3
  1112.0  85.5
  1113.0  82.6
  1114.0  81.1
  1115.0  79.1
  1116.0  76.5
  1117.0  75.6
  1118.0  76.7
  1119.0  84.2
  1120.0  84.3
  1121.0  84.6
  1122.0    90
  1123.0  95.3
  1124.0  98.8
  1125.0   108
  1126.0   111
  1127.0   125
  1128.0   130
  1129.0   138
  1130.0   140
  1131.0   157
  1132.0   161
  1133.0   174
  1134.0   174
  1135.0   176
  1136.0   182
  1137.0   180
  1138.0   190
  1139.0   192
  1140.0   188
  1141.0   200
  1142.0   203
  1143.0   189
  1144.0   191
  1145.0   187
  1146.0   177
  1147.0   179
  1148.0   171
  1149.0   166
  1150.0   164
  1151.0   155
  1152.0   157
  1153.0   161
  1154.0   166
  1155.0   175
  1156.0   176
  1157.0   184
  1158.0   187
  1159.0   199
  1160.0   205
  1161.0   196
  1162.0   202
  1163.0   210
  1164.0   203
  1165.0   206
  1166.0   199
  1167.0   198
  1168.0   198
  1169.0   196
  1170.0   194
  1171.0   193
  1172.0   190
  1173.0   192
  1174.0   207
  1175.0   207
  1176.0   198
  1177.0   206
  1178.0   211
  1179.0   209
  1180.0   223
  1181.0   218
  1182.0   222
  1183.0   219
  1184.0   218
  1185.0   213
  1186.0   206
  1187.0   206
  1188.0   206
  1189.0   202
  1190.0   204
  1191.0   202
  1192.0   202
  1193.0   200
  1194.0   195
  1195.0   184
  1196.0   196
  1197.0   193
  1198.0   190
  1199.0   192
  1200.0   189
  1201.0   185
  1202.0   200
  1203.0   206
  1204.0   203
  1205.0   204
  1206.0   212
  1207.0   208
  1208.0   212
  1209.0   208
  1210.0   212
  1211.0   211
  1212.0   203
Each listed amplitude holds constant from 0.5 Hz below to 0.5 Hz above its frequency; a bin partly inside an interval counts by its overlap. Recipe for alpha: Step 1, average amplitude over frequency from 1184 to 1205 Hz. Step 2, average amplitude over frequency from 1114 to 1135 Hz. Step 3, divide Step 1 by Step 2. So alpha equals 1.7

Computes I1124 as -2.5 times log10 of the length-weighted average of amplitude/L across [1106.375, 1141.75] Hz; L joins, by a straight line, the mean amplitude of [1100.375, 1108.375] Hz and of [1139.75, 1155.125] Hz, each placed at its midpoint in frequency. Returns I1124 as 0.26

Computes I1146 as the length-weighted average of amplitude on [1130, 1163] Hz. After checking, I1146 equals 180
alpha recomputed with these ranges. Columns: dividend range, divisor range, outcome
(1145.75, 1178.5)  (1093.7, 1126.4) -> 1.58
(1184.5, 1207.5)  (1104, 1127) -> 2.03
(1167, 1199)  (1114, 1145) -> 1.47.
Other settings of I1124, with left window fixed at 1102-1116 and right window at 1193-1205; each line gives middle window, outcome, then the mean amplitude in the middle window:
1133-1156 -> -0.234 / 178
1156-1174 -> -0.205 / 197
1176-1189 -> -0.183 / 212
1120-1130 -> 0.159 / 109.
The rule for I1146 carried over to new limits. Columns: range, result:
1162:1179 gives 201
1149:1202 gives 196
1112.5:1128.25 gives 92.1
